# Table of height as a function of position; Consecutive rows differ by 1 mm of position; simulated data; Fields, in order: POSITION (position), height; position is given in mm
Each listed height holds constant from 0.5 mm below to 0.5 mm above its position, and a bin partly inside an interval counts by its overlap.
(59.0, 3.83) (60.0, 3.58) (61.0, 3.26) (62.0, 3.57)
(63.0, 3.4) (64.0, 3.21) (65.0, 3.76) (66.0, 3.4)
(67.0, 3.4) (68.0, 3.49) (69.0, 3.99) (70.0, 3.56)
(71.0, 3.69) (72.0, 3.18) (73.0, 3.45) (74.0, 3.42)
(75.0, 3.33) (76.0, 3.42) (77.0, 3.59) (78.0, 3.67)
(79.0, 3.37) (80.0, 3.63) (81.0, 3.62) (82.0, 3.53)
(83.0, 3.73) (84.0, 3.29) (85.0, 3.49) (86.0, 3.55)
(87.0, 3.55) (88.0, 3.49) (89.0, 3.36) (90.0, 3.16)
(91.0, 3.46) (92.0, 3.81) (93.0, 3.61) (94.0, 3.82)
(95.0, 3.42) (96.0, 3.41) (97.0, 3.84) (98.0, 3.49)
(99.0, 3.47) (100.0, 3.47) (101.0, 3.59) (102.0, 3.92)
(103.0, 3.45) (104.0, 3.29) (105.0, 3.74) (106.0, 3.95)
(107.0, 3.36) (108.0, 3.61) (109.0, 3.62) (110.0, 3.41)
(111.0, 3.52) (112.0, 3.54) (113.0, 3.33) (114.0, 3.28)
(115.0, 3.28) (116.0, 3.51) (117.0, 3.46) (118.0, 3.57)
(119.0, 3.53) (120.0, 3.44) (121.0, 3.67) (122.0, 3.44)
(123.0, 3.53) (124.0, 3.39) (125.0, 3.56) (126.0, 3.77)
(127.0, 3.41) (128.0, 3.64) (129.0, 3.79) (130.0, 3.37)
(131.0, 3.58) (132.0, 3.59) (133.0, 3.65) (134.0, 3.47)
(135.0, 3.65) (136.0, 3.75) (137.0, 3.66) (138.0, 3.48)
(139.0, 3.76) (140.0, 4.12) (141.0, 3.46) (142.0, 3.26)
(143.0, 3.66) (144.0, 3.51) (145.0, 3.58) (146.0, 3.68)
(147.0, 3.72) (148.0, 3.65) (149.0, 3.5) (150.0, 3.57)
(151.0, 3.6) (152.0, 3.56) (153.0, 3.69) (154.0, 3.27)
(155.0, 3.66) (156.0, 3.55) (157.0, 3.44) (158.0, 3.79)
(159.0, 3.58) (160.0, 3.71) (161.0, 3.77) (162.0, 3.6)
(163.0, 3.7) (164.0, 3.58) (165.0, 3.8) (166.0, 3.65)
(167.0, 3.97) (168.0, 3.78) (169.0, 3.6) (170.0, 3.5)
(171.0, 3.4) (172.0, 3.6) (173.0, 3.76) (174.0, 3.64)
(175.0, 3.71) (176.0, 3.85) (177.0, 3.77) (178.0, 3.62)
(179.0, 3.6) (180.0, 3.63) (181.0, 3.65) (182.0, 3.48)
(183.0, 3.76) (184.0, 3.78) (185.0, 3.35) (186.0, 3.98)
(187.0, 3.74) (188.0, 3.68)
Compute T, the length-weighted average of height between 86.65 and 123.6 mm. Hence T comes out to 3.52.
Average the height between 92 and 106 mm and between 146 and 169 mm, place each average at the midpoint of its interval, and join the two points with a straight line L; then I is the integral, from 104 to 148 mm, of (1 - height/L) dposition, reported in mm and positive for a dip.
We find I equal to 0.7 mm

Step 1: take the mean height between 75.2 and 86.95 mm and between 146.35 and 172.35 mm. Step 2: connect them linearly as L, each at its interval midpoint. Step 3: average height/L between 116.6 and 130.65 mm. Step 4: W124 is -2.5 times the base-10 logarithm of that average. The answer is 0.012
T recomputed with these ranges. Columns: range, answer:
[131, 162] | 3.61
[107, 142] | 3.55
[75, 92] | 3.5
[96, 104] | 3.57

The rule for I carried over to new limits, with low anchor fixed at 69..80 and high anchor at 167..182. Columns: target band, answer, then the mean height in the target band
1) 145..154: 0.04 mm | 3.6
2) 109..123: 0.38 mm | 3.47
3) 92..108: -0.26 mm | 3.6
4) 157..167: -0.14 mm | 3.69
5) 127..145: -0.05 mm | 3.61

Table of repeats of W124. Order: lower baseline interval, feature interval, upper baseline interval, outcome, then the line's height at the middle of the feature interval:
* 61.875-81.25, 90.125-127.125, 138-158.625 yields 0.004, 3.55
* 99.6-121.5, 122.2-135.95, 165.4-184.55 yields -0.002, 3.57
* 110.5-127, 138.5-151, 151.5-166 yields -0.014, 3.57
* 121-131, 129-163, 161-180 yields 0.000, 3.61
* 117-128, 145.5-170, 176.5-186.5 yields -0.009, 3.61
